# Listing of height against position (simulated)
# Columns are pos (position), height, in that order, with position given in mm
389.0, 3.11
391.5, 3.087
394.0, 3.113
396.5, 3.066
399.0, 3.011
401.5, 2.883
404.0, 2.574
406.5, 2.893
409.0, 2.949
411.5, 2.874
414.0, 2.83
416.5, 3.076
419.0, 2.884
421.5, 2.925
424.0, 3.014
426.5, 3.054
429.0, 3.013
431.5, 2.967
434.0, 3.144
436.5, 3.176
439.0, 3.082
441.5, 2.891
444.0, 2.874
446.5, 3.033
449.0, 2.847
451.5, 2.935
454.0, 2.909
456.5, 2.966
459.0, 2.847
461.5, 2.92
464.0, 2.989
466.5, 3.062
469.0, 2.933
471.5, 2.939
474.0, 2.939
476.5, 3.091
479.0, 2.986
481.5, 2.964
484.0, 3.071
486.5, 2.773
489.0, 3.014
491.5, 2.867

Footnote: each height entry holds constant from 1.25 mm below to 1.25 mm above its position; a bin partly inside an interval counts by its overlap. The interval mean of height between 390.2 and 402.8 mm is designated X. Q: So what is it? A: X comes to 3.03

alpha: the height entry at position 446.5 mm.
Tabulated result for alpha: 3.033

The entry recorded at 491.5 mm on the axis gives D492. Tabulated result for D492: 2.867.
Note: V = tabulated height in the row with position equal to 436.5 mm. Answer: 3.176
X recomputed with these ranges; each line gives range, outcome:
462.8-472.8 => 2.98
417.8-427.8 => 2.97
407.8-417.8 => 2.93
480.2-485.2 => 3.02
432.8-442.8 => 3.07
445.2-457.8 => 2.94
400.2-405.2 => 2.73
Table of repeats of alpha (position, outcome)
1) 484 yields 3.071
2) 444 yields 2.874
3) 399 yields 3.011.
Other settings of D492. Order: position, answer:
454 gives 2.909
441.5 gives 2.891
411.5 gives 2.874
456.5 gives 2.966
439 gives 3.082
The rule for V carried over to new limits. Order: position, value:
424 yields 3.014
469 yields 2.933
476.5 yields 3.091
